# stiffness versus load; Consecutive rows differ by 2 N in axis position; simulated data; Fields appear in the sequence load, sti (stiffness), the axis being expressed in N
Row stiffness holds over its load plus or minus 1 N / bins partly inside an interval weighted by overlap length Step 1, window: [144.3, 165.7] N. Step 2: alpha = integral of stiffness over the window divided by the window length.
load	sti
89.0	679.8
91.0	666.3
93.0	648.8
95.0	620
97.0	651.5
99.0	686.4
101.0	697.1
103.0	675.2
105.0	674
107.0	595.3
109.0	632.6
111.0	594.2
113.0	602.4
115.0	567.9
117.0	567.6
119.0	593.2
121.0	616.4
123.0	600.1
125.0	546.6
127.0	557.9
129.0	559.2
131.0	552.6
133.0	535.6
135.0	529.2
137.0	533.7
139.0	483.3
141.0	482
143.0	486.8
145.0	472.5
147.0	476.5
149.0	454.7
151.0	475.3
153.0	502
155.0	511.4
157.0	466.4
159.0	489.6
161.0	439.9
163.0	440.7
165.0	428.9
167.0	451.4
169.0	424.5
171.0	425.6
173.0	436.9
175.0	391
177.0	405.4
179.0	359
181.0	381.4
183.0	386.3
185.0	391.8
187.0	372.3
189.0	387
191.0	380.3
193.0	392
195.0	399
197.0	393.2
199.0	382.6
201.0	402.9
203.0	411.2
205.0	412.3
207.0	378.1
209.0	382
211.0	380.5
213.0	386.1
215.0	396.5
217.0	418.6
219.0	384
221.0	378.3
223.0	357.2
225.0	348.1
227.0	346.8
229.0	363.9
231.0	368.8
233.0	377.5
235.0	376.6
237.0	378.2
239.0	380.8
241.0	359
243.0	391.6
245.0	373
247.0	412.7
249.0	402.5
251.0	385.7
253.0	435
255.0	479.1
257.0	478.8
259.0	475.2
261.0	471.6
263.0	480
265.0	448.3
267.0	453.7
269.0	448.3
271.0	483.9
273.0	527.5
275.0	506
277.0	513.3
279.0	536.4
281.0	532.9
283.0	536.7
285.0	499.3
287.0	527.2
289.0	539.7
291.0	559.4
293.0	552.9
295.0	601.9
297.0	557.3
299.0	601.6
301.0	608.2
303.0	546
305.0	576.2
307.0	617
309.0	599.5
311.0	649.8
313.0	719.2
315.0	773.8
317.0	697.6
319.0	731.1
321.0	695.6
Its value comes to 469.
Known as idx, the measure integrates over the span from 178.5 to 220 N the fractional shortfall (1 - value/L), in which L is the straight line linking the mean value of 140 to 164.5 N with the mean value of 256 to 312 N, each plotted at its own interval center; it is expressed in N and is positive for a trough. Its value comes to 8.83 N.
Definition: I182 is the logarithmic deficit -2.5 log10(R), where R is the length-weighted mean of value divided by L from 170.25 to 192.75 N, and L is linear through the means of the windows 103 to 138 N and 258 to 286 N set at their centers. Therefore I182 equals 0.36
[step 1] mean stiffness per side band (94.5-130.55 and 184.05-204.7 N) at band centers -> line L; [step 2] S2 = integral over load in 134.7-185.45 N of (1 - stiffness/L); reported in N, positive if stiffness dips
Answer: 3.56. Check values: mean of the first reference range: 612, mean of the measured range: 451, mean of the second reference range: 392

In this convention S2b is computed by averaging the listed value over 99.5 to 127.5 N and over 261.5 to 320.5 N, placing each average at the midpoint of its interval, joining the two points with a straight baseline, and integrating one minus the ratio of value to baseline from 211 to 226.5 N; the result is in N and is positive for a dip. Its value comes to 5.42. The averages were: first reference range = 611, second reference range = 567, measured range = 380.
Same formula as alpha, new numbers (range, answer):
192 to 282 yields 418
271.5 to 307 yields 549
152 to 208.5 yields 416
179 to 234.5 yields 383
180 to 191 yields 383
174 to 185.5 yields 386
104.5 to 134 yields 585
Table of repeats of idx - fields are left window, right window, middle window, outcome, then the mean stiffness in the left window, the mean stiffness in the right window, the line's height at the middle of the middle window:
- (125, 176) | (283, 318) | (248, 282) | 5.8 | 482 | 600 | 572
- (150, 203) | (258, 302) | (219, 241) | 4.8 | 420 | 521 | 472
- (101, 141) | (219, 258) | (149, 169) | 2.1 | 580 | 389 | 518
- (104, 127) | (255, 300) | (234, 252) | 5.0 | 597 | 514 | 532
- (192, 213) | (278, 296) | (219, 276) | 6.9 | 393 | 543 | 473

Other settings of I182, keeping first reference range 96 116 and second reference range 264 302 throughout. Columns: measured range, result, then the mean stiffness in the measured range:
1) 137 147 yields 0.26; 486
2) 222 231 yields 0.50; 356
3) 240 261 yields 0.28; 422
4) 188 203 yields 0.43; 392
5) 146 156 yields 0.25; 484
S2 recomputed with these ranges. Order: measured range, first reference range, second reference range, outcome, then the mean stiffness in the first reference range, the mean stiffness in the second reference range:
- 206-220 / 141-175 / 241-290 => 2.28 N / 460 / 470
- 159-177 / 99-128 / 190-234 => 1.99 N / 611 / 384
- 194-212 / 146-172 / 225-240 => 0.54 N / 461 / 369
